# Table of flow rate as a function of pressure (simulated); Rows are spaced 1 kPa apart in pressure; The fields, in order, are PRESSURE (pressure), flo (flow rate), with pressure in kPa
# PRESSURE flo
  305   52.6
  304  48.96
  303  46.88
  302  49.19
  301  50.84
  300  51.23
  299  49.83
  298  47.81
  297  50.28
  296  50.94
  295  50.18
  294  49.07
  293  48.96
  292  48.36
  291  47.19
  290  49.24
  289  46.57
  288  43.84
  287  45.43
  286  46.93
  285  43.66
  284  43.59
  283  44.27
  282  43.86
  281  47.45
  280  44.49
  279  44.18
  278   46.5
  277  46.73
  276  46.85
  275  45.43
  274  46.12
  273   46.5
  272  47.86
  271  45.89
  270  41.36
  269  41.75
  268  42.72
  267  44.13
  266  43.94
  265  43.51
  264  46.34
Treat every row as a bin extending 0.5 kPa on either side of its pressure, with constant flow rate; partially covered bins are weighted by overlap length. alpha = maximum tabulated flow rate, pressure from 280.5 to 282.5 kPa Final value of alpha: 47.45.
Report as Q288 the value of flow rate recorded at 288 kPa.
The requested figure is 43.84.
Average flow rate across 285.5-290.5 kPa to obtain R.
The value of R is 46.4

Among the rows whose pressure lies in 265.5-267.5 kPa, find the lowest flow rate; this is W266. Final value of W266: 43.94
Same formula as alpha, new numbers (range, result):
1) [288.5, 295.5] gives 50.18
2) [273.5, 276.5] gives 46.85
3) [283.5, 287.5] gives 46.93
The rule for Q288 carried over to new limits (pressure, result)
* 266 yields 43.94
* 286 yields 46.93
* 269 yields 41.75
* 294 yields 49.07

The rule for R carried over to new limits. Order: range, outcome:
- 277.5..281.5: 45.7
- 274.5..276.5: 46.1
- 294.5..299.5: 49.8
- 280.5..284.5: 44.8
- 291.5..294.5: 48.8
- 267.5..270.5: 41.9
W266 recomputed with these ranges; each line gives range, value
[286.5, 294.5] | 43.84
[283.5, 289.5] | 43.59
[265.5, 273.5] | 41.36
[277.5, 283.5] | 43.86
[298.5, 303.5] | 46.88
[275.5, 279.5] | 44.18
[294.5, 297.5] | 50.18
